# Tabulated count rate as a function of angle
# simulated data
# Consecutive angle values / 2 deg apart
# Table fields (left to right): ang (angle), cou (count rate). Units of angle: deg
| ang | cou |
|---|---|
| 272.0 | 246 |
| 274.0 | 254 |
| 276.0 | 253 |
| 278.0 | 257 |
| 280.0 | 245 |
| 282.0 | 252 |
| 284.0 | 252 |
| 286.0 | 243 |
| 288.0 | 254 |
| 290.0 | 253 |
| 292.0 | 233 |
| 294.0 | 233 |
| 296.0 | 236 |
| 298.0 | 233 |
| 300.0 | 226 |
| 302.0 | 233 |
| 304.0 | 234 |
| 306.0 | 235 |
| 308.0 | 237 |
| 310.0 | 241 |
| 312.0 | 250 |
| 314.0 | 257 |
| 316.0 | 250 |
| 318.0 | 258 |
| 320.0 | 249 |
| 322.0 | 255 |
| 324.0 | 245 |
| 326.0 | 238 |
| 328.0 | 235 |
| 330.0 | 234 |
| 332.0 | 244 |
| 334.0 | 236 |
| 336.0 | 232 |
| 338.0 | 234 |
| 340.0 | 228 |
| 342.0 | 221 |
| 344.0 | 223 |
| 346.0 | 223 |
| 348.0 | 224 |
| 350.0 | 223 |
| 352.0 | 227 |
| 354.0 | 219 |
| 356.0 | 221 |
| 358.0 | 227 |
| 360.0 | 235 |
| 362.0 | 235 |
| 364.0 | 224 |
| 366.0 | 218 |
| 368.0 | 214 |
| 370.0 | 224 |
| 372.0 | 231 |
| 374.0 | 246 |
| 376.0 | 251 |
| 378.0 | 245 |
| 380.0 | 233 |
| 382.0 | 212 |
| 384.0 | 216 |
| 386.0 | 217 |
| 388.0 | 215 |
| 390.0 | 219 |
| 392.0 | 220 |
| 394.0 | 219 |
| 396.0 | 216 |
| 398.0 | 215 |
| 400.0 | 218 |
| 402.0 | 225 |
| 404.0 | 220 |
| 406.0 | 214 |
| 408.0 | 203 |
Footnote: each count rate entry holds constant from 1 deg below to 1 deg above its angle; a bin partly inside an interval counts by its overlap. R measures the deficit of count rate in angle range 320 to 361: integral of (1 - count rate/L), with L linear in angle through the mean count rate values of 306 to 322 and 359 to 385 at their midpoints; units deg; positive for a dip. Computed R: 1.4 deg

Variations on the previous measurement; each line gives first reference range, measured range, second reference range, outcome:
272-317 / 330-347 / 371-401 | 0.3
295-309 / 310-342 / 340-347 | -2.1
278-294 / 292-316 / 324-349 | 0.3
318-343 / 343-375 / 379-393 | 0.3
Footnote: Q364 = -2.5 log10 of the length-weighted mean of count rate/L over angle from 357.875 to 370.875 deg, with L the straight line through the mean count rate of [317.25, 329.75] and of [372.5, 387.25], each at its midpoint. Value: 0.05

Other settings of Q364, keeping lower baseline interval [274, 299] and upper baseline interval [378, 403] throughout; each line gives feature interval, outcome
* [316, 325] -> -0.064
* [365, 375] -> -0.008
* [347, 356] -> 0.031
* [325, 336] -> -0.010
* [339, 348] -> 0.037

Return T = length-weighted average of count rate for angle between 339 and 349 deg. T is 224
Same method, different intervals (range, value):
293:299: 234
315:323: 253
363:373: 222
